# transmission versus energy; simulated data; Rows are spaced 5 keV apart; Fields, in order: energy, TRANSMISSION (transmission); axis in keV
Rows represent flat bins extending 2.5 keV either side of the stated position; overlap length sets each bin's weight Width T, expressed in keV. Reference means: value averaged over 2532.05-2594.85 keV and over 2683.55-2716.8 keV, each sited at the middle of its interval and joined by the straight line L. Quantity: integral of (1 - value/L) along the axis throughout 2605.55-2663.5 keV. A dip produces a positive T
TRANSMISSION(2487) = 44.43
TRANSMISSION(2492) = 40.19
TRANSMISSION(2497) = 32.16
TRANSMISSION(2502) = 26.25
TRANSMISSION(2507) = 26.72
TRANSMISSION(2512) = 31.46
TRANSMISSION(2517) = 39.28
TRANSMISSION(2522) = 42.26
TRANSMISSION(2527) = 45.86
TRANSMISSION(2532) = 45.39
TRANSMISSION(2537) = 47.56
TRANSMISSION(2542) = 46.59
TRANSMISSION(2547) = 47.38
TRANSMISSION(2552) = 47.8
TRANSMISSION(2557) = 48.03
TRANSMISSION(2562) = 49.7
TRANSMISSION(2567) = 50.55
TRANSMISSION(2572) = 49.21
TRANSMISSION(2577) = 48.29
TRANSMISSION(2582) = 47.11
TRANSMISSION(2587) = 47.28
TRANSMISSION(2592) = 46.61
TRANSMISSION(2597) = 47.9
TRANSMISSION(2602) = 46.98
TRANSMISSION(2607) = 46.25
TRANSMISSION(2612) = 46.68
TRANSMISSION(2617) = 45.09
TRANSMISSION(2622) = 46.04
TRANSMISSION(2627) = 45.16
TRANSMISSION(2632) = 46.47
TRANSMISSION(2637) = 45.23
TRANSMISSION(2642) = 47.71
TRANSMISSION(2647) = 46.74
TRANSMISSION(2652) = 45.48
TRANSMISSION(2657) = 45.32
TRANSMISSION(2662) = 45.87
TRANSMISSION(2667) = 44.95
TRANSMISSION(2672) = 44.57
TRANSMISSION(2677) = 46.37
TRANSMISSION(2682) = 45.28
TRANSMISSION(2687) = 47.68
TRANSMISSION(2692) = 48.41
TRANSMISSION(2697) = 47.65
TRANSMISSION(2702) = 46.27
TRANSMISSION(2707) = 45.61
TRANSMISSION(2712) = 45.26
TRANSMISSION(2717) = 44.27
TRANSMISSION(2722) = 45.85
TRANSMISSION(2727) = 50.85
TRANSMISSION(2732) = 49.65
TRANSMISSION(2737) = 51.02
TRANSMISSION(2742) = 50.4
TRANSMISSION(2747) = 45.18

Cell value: 1.5 keV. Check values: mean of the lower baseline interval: 47.9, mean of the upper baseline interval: 46.6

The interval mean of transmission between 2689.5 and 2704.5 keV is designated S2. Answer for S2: 47.4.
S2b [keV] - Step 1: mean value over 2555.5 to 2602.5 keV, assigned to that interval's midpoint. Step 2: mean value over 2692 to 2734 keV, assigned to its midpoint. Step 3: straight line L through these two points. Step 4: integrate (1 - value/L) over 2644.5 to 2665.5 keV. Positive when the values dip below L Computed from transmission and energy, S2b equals 0.8 keV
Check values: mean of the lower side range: 48.2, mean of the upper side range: 47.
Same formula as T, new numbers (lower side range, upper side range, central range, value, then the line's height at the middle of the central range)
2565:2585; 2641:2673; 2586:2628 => 1.0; 47.6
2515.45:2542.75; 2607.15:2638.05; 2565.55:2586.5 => -1.6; 45.2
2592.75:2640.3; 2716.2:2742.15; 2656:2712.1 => 1.9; 47.8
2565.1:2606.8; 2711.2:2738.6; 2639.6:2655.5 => 0.4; 47.9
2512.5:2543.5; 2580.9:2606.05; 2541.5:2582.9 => -2.7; 45.4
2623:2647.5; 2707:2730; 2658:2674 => 0.4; 46.3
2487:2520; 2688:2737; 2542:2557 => -4.4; 36.7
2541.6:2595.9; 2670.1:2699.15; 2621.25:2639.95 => 0.6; 47.3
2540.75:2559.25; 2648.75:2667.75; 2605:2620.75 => 0.1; 46.3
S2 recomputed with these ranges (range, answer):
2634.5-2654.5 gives 46.3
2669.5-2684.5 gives 45.4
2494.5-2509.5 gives 28.4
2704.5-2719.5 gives 45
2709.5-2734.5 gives 47.2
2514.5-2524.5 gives 40.8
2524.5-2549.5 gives 46.6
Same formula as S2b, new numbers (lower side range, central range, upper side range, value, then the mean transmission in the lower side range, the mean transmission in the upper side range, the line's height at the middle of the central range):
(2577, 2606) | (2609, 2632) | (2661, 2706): 0.5 keV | 47.2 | 46.3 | 46.9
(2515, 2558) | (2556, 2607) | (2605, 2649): -2.5 keV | 45.6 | 46.1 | 45.9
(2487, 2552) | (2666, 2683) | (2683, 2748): 0.2 keV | 39.8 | 47.5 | 45.9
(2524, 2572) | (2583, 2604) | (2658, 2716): 0.0 keV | 47.7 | 46.1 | 47.2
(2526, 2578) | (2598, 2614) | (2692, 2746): 0.4 keV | 47.9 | 47.6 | 47.8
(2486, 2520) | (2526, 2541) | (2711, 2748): -4.4 keV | 34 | 48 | 35.9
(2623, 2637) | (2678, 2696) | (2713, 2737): 0.0 keV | 45.7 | 47.9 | 47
